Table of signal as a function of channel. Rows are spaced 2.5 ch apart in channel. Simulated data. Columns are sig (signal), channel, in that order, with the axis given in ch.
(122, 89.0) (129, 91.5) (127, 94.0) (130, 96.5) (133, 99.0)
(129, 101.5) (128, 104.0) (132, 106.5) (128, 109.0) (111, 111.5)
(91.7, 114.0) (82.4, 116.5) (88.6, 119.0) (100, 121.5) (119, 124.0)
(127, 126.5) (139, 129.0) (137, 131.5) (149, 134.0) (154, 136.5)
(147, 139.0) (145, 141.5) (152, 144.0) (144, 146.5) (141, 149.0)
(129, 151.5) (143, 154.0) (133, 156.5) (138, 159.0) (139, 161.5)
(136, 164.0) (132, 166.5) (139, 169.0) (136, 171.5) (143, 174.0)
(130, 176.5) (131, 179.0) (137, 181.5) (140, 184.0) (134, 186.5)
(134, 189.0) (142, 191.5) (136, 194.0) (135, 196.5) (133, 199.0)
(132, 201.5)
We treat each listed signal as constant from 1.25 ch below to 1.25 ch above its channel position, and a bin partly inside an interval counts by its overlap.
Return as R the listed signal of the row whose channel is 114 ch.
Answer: 91.7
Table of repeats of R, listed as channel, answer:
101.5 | 129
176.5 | 130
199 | 133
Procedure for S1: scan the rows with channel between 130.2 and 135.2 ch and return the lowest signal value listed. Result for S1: 137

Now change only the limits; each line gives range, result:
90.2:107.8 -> 127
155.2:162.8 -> 133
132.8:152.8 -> 129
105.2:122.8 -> 82.4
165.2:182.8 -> 130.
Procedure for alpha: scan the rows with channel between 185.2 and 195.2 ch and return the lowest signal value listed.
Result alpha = 134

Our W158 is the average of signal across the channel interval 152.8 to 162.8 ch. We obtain 138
